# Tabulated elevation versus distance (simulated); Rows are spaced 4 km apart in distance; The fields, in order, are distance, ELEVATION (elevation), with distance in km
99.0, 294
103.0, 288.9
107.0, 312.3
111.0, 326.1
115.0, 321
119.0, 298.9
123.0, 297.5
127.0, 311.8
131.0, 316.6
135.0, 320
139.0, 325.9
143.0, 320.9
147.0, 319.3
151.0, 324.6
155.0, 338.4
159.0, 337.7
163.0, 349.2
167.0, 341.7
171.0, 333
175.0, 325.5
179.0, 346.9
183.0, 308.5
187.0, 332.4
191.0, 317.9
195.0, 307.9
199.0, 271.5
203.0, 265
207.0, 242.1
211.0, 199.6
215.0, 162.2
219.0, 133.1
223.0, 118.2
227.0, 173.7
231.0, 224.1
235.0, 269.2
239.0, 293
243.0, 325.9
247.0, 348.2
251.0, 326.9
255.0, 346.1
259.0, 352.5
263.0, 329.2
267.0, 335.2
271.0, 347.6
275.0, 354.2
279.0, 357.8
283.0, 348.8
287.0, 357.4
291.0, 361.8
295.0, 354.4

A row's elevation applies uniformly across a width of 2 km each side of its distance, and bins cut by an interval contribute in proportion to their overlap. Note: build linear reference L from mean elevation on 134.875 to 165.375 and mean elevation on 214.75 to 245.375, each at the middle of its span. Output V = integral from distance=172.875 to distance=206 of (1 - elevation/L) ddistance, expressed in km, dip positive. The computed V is -3.9 km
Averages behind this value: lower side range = 330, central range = 308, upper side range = 217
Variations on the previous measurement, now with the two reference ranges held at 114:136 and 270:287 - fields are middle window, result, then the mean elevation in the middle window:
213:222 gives 5.1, 144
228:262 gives 3.6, 307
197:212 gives 3.8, 248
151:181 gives -1.5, 338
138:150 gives -0.2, 322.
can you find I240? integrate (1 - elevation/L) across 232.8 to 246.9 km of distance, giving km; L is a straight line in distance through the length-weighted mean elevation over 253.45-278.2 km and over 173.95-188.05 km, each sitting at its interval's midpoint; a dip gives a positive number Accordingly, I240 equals 1.6 km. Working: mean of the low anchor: 328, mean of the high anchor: 345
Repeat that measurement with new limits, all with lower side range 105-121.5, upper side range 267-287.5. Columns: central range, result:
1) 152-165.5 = -0.67 km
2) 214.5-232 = 9.31 km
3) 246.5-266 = 0.37 km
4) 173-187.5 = 0.06 km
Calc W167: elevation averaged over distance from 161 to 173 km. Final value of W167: 341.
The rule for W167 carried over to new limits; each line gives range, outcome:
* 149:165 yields 337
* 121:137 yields 311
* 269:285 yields 352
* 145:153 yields 322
